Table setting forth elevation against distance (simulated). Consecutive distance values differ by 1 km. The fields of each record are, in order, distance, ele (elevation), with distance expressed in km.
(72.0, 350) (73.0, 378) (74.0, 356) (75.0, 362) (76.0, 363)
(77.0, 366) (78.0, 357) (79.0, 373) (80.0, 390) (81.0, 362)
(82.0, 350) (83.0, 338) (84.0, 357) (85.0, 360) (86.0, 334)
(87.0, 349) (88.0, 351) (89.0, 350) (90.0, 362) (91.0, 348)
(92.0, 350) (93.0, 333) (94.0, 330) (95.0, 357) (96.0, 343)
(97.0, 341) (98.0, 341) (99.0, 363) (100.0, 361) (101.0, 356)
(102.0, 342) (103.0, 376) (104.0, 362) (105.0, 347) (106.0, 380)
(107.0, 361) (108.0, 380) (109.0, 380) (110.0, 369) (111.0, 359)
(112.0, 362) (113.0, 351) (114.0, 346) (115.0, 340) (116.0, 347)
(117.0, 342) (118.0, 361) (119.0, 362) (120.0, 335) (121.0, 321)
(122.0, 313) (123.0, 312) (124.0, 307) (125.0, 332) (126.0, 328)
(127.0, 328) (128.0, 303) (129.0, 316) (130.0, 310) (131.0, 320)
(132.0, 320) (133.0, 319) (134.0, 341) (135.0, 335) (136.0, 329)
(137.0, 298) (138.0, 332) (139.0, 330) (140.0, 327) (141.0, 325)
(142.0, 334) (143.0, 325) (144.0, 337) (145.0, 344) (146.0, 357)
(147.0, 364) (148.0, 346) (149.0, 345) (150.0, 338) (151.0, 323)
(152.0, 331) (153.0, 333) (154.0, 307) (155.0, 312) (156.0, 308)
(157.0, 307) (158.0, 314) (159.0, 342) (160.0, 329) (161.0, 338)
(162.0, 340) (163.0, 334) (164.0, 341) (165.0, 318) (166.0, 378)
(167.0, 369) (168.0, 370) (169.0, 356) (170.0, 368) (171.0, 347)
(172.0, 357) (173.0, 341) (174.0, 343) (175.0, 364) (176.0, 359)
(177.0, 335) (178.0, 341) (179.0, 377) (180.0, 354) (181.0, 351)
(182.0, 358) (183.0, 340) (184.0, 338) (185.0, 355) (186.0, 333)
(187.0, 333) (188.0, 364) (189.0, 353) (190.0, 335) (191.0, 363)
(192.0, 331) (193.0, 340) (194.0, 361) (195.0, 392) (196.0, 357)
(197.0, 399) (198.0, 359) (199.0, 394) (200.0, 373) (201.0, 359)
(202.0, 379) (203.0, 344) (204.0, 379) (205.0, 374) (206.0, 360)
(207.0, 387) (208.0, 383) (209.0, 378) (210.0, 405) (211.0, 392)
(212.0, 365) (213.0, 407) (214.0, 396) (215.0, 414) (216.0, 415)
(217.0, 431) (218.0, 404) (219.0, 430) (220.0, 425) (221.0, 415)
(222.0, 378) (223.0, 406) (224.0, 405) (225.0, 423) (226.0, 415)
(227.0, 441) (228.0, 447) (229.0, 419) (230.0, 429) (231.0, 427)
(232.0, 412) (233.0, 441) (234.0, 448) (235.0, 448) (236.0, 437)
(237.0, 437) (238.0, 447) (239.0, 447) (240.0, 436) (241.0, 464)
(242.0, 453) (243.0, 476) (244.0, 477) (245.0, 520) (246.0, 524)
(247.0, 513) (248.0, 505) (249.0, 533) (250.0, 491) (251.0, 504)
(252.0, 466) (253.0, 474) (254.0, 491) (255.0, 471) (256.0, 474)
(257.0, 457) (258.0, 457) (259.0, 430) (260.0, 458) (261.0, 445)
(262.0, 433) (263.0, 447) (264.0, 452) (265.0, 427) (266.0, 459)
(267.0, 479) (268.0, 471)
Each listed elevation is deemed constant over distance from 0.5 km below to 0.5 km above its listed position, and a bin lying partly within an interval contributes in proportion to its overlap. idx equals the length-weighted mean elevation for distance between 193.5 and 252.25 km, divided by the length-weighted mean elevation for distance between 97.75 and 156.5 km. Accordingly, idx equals 1.2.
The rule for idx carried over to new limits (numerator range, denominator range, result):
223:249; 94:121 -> 1.27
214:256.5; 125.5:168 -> 1.36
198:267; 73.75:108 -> 1.22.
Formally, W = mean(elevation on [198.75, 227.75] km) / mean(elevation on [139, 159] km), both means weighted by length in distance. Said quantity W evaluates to 1.2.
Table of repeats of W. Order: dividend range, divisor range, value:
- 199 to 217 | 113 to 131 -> 1.17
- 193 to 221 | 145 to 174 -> 1.14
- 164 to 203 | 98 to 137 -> 1.04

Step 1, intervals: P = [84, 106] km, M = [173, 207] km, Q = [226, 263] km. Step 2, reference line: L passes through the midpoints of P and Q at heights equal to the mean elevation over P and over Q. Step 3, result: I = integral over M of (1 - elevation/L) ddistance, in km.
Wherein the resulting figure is 5.1 km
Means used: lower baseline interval 351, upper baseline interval 461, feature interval 358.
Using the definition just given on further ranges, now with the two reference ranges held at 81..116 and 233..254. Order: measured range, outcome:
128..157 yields 4.6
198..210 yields 1.8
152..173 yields 3.6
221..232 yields 1.0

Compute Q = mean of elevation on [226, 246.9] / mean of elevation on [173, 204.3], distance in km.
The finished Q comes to 1.27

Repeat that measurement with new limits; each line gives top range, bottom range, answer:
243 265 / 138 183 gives 1.40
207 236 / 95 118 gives 1.16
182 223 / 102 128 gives 1.08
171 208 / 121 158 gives 1.10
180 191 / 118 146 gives 1.06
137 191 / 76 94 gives 0.96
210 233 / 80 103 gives 1.18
